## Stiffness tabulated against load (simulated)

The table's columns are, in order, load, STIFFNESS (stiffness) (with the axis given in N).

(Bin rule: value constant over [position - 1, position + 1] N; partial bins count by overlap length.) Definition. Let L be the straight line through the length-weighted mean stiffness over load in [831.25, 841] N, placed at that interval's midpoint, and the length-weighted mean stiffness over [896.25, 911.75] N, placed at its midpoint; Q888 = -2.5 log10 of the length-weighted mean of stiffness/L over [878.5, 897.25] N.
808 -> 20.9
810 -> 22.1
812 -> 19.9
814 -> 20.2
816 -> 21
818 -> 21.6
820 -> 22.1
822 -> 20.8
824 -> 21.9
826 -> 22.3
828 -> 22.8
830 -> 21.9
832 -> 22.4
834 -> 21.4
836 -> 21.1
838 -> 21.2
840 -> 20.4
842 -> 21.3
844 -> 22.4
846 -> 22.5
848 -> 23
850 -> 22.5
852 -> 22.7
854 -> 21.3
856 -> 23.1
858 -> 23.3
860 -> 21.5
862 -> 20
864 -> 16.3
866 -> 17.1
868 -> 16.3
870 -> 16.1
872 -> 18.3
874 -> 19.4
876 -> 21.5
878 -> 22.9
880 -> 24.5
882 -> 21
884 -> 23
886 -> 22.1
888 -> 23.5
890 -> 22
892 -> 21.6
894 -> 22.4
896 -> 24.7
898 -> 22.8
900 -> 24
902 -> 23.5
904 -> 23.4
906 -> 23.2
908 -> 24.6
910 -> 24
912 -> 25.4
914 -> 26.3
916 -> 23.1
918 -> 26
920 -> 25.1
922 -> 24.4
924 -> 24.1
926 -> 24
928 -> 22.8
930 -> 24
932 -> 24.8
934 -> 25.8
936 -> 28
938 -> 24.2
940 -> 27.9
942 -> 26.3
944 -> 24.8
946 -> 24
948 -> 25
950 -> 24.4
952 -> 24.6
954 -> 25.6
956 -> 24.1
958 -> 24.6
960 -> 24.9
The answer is 0.02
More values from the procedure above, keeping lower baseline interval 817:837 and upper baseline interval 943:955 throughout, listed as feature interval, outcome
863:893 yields 0.13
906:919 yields -0.04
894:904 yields 0.00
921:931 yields 0.01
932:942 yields -0.08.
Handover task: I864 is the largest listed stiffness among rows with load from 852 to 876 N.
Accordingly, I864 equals 23.3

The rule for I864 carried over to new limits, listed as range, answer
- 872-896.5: 24.7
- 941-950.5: 26.3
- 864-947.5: 28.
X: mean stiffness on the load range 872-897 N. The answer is 22.2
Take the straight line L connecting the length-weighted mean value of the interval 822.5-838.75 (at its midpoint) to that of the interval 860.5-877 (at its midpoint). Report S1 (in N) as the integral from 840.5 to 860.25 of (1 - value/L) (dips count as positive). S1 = -2.4 N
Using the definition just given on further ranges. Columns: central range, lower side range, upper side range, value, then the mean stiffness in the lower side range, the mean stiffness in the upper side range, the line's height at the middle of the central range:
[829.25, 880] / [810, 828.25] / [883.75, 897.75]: 2.7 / 21.4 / 22.7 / 22.1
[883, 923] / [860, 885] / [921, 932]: -2.9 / 19.8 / 23.9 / 22.1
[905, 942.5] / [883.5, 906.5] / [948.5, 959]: -1.7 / 23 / 24.7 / 23.8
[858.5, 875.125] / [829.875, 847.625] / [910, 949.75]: 3.2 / 21.7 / 25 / 22.7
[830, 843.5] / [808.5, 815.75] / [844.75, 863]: 0.1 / 20.8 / 22.2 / 21.6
